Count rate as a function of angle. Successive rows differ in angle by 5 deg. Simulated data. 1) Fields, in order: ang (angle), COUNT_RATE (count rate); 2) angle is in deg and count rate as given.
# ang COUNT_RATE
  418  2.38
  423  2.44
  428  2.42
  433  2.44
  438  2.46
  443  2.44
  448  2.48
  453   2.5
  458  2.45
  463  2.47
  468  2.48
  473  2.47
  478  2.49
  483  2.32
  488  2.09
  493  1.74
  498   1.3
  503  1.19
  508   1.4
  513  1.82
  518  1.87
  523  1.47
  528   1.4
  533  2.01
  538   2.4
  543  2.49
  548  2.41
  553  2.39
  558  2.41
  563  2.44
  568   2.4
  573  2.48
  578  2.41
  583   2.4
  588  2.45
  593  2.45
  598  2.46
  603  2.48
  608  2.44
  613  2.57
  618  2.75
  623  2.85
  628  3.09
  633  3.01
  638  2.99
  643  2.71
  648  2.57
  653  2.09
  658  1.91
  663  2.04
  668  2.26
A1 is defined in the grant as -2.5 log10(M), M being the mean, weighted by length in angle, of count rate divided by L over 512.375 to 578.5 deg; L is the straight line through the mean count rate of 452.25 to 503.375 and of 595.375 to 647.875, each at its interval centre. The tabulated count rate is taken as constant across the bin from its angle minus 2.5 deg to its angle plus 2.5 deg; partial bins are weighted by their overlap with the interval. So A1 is 0.12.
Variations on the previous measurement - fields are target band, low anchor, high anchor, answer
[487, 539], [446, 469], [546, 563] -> 0.41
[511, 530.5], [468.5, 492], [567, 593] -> 0.40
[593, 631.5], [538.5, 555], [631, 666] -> -0.09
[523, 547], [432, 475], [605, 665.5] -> 0.23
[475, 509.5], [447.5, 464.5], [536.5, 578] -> 0.33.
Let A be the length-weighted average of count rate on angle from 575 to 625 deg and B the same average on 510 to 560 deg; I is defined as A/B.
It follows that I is 1.23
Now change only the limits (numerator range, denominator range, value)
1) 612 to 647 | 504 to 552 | 1.49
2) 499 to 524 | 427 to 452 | 0.63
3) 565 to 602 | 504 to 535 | 1.49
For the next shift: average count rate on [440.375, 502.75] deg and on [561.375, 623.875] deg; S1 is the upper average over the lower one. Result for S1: 1.12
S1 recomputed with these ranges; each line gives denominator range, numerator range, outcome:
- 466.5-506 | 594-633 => 1.34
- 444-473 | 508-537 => 0.70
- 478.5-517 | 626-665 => 1.46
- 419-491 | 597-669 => 1.06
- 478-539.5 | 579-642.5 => 1.50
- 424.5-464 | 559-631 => 1.04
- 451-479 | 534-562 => 0.97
